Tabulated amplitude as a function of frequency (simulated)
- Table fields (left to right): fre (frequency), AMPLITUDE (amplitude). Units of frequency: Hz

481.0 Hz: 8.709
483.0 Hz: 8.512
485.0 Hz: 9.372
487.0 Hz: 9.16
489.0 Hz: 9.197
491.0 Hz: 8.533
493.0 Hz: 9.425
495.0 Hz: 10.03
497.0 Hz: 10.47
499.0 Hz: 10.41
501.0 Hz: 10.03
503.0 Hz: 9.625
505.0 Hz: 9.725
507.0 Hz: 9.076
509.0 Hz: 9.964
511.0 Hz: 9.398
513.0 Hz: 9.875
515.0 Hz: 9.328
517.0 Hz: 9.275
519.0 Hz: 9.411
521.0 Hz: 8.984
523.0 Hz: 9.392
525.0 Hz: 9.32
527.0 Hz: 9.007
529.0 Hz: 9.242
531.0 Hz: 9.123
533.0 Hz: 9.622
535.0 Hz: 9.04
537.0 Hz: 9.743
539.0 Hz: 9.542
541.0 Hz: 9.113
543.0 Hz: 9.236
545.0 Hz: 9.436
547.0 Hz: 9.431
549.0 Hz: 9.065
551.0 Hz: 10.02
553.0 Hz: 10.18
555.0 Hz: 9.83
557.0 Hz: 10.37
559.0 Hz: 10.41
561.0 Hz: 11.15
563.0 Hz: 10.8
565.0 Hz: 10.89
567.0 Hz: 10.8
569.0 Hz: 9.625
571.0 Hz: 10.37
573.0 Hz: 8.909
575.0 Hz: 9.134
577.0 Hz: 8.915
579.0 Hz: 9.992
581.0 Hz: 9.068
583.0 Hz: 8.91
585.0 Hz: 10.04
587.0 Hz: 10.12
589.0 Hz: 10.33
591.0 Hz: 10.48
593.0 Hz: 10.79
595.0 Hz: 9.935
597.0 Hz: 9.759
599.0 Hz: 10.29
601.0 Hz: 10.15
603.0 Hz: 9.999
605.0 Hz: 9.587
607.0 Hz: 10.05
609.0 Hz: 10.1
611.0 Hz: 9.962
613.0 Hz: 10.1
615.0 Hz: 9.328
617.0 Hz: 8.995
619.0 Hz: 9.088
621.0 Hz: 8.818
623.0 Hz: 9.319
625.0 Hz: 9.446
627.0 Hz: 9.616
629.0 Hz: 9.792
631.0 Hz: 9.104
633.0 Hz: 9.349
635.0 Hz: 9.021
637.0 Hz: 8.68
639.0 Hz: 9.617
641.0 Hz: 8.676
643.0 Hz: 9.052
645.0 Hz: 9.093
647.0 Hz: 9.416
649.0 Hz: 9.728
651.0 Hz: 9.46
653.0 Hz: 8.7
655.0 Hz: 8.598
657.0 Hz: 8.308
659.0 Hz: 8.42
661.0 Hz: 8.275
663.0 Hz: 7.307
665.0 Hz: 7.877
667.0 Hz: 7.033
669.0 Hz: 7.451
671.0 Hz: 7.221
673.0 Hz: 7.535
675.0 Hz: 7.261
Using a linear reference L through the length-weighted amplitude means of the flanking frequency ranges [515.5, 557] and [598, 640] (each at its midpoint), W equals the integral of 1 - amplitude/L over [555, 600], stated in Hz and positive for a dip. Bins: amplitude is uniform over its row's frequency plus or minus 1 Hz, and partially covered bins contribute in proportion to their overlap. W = -2.7 Hz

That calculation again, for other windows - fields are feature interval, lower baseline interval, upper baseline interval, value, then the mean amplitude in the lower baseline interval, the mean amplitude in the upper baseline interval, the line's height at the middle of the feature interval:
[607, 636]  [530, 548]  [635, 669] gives -2.08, 9.37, 8.62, 8.82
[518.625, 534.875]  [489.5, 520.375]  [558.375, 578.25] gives 0.90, 9.62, 10.1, 9.78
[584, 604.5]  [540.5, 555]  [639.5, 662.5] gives -2.09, 9.53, 8.87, 9.23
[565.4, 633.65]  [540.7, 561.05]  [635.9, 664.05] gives -3.02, 9.8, 8.81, 9.32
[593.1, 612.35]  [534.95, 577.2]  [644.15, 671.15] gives -1.77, 9.85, 8.38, 9.18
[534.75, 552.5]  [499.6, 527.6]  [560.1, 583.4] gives 0.47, 9.48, 9.9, 9.7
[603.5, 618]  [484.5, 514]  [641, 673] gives -1.65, 9.62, 8.38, 8.74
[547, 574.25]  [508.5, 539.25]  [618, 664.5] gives -2.63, 9.38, 8.98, 9.25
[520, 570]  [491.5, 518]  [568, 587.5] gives -0.75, 9.72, 9.49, 9.59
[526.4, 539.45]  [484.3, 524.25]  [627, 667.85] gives 0.08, 9.53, 8.8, 9.39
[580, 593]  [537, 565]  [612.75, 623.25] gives -0.49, 9.92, 9.21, 9.55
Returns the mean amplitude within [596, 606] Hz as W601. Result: 9.96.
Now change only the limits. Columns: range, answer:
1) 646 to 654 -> 9.33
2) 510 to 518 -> 9.47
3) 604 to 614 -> 9.96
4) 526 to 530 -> 9.12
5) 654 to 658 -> 8.45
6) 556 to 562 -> 10.6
